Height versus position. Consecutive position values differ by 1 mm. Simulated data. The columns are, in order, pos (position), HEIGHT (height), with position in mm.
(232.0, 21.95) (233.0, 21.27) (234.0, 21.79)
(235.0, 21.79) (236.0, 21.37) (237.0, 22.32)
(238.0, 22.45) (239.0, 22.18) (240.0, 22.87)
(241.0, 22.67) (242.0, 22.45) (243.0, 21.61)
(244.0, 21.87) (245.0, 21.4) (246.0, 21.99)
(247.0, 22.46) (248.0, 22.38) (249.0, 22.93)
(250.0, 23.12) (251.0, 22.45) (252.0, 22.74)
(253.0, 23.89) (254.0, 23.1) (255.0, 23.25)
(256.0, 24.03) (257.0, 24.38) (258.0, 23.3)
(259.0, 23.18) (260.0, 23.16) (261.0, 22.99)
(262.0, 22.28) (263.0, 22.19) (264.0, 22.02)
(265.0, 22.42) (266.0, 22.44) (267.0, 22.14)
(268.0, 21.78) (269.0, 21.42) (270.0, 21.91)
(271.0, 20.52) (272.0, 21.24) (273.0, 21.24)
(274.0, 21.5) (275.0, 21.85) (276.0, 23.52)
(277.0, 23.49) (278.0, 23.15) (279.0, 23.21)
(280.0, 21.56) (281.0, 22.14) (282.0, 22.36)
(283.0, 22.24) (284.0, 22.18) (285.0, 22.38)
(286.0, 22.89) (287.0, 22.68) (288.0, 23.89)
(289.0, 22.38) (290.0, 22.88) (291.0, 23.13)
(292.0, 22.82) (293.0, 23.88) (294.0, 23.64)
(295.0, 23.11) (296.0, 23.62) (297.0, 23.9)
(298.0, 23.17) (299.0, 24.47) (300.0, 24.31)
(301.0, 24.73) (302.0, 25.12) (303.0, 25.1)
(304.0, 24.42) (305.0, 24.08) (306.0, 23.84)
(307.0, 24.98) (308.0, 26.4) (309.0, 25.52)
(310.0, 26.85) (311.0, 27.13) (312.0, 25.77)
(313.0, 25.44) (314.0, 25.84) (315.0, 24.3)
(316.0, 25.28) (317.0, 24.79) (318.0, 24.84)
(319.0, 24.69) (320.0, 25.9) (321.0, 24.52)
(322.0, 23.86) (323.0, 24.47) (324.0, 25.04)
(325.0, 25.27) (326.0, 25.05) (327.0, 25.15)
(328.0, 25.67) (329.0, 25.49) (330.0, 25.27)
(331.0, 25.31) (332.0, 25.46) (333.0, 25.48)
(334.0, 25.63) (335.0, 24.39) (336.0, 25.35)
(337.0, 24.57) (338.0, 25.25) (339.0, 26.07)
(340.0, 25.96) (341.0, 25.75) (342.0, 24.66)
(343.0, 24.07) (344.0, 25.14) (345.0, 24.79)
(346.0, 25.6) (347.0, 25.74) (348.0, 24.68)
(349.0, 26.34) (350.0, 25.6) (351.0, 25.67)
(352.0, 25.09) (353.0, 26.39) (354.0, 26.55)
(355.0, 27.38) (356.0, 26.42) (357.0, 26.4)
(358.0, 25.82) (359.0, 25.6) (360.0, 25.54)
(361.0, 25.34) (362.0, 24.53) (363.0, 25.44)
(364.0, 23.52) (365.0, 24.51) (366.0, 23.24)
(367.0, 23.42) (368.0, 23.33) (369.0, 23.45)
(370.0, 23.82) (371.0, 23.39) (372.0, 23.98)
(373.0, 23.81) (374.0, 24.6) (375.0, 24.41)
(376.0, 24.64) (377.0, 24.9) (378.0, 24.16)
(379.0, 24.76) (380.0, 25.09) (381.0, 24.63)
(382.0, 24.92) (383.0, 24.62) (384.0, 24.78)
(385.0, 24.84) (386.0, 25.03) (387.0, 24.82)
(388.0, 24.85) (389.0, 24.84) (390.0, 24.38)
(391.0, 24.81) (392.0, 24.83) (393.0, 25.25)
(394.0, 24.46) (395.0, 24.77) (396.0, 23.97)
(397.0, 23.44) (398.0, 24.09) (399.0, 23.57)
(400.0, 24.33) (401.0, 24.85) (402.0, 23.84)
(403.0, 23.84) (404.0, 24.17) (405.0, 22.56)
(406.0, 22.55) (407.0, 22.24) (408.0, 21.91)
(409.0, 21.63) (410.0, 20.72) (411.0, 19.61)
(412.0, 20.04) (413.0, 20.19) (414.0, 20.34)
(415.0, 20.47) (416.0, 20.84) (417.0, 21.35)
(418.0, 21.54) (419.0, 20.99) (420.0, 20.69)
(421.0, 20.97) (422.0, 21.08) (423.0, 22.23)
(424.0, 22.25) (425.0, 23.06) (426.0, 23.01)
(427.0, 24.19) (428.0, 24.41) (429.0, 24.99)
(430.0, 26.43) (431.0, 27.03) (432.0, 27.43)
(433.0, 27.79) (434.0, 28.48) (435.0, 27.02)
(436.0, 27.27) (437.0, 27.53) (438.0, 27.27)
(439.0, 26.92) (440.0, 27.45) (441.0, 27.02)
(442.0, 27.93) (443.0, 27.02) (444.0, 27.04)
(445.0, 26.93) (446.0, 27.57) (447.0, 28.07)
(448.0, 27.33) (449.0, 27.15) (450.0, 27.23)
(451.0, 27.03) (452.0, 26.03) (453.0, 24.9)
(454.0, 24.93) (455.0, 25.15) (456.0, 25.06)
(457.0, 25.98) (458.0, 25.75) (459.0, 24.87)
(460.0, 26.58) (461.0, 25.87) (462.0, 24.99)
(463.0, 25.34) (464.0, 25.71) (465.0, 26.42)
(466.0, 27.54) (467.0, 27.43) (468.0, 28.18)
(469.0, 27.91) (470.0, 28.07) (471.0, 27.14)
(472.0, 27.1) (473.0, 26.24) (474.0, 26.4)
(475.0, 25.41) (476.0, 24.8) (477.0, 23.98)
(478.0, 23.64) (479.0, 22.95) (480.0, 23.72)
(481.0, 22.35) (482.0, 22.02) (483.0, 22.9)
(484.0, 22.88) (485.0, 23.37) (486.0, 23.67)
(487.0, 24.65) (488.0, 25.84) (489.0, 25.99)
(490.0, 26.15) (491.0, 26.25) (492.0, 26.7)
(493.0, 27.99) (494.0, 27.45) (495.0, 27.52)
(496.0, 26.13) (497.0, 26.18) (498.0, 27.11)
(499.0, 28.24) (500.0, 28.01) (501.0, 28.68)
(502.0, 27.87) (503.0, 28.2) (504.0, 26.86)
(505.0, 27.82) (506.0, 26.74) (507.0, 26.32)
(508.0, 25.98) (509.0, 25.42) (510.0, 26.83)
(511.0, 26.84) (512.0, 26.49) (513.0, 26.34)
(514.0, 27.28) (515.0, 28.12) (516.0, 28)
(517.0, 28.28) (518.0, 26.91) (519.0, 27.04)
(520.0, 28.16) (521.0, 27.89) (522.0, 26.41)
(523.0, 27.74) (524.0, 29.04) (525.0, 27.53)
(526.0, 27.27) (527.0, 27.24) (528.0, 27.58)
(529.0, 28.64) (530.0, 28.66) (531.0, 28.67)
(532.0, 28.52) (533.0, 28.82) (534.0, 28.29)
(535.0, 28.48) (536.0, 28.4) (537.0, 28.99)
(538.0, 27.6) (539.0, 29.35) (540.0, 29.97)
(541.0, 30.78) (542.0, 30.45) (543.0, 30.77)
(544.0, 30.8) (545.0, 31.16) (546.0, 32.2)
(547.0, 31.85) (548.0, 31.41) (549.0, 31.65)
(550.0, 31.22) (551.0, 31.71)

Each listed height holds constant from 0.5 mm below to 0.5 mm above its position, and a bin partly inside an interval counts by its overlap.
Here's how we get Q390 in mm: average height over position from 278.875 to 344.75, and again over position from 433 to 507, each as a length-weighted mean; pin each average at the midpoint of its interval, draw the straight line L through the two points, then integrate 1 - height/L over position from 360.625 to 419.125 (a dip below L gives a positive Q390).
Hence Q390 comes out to 4.1 mm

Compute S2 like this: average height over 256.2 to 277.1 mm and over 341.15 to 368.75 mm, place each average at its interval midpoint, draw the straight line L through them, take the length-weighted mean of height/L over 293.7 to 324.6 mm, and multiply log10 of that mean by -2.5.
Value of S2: -0.049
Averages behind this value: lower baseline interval 22.3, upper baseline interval 25.2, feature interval 24.8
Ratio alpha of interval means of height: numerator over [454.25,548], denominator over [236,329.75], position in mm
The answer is 1.2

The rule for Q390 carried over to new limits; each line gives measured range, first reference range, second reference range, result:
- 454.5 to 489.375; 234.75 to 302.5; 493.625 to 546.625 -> 2.2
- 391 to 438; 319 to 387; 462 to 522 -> 3.8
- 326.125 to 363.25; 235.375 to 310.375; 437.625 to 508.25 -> -2.1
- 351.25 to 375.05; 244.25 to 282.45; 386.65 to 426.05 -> -2.3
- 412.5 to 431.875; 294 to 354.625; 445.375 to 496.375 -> 2.3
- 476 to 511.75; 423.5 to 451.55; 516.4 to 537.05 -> 2.2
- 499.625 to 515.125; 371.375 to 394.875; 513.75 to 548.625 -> 0.6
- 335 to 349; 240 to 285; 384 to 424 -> -1.6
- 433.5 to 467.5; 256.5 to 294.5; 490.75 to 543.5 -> -0.4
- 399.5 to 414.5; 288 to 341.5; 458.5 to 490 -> 1.7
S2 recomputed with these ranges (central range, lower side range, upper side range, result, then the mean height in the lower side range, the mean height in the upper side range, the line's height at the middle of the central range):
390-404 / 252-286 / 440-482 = 0.03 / 22.5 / 26.1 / 24.9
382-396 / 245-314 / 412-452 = -0.01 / 23.3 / 24.9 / 24.4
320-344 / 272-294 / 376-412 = -0.09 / 22.6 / 23.9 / 23.2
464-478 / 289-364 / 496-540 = 0.02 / 25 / 27.7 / 27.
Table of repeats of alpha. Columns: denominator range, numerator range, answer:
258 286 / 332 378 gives 1.12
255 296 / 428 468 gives 1.18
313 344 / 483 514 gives 1.05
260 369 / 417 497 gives 1.05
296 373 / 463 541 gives 1.07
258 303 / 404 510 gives 1.11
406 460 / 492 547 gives 1.14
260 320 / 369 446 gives 1.03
